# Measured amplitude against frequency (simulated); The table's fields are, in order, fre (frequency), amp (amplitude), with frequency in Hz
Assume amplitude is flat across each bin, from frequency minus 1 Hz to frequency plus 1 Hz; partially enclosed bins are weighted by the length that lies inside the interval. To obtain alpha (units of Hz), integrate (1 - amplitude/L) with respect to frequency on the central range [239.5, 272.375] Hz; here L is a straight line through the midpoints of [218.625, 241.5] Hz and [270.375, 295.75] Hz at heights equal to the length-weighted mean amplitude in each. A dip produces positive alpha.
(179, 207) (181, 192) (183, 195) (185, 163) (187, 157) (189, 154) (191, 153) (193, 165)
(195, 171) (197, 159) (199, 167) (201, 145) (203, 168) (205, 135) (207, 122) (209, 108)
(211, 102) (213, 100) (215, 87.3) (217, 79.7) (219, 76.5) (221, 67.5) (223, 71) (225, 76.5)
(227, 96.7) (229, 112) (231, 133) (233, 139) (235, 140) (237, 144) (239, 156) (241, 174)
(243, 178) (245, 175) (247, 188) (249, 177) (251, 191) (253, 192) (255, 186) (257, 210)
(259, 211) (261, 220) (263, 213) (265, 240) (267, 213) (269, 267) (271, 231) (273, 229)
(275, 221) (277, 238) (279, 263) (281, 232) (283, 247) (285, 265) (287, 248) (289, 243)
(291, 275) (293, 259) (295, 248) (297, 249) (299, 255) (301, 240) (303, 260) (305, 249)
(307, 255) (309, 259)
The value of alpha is -4.6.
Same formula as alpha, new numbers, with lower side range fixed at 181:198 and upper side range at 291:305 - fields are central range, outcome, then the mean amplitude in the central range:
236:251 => 2.7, 172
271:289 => -0.2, 242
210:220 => 5.2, 89.1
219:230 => 6.3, 84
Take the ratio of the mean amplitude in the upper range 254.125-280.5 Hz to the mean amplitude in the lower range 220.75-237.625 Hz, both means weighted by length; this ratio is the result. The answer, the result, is 2.1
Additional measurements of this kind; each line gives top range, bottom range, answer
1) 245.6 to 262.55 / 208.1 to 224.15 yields 2.28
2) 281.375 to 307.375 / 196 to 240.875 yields 2.13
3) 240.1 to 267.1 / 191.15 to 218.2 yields 1.50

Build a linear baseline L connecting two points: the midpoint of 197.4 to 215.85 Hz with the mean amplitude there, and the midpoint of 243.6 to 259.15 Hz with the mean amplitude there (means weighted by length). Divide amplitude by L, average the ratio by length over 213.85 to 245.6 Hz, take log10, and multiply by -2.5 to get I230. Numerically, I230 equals 0.34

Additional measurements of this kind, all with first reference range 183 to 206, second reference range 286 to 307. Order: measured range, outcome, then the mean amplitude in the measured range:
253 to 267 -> 0.04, 212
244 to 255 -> 0.14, 185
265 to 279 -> -0.03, 236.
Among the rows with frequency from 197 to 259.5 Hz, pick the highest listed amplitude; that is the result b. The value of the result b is 211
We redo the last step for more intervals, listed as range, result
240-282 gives 267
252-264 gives 220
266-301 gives 275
